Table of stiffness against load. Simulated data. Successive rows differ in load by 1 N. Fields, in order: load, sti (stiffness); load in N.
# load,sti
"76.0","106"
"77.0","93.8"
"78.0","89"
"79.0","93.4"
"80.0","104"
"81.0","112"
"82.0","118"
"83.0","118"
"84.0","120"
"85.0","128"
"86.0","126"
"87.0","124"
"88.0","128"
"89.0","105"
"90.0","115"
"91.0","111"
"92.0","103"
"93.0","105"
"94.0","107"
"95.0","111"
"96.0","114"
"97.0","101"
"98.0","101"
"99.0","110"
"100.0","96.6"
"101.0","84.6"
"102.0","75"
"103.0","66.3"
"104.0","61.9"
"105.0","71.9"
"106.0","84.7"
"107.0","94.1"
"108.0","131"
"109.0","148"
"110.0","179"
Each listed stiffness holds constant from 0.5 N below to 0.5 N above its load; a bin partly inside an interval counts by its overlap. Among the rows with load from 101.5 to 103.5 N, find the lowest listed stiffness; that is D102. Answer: 66.3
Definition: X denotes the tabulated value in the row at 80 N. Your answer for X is 104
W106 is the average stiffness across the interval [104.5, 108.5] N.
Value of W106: 95.4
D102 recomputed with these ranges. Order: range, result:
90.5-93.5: 103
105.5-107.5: 84.7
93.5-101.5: 84.6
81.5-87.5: 118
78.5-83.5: 93.4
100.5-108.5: 61.9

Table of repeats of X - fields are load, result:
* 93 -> 105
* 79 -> 93.4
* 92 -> 103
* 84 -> 120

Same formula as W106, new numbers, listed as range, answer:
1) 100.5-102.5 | 79.8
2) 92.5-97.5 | 108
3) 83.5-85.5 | 124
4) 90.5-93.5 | 106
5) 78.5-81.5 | 103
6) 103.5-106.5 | 72.8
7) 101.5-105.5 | 68.8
